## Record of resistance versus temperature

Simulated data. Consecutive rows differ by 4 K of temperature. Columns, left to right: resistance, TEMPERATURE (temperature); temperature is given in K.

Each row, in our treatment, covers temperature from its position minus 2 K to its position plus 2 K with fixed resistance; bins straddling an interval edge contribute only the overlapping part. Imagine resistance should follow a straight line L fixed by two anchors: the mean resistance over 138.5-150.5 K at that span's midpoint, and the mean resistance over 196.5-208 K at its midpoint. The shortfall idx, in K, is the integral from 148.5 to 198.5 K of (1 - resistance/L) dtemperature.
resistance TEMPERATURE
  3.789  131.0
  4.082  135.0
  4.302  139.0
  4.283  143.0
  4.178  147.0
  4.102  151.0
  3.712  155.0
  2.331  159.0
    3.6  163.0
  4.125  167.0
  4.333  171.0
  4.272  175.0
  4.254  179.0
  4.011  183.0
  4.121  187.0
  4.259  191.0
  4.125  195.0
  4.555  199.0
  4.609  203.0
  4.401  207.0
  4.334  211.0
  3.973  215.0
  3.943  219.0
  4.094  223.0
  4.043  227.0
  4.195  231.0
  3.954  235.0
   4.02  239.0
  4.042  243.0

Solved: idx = 4.8 K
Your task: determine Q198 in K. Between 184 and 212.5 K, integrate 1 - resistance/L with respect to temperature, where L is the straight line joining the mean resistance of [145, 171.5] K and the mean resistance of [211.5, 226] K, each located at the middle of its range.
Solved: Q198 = -2.9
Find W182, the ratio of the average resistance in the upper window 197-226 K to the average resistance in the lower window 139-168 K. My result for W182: 1.13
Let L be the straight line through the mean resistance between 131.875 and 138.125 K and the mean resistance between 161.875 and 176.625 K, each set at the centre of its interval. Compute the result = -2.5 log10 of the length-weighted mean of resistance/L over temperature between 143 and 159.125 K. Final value 0.07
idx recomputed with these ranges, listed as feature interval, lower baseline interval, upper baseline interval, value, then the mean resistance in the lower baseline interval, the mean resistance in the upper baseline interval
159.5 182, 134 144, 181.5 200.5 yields 1.2 K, 4.23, 4.21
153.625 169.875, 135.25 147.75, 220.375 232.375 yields 2.8 K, 4.24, 4.1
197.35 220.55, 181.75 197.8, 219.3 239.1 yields -1.1 K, 4.16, 4.06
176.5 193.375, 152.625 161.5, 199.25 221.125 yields -2.0 K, 3.1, 4.28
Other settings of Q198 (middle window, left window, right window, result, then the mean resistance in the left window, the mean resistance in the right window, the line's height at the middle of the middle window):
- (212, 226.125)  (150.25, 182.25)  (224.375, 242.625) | -0.1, 3.84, 4.05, 4.01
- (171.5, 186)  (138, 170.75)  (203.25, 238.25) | -0.9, 3.84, 4.14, 3.95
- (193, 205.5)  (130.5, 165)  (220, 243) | -1.5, 3.82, 4.05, 3.96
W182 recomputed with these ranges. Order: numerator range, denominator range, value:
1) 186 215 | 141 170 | 1.14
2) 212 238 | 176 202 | 0.95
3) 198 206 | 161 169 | 1.18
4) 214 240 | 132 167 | 1.05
